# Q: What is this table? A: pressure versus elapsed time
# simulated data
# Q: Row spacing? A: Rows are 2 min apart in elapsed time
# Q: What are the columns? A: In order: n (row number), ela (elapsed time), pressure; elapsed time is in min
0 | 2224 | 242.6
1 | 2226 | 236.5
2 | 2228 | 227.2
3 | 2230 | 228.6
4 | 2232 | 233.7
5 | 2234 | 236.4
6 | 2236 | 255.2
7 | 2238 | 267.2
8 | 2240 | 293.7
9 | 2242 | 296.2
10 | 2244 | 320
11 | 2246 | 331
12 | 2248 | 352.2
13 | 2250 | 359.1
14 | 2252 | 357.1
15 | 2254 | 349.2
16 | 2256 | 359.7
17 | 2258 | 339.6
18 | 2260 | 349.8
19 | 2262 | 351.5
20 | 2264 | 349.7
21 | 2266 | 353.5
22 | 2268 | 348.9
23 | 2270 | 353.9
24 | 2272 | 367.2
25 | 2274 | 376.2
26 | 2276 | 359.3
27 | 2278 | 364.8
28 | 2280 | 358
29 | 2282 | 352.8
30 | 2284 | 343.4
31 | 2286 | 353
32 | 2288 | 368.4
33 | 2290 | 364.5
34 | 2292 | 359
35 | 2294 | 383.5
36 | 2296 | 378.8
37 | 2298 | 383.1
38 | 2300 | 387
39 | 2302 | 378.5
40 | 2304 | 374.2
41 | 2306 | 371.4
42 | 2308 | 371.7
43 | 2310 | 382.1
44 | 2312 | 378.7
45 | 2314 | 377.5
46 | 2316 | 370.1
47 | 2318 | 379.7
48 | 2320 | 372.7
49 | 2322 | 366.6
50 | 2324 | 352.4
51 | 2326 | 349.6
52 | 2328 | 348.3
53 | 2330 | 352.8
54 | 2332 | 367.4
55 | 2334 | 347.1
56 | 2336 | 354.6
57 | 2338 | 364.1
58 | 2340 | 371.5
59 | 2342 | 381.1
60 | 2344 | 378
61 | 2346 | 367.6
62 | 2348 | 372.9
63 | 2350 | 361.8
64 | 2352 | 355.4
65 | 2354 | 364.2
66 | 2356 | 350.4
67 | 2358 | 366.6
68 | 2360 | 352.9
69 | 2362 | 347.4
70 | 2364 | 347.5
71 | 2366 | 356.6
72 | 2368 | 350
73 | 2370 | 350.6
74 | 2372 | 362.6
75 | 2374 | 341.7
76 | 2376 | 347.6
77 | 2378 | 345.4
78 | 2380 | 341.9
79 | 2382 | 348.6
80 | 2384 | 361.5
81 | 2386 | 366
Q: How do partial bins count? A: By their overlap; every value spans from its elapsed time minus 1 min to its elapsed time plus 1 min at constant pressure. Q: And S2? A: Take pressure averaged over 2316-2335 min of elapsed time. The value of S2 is 360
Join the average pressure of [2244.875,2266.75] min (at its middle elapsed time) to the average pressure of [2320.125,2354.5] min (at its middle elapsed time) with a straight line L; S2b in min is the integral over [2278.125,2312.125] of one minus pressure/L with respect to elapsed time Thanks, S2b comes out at -1.3 min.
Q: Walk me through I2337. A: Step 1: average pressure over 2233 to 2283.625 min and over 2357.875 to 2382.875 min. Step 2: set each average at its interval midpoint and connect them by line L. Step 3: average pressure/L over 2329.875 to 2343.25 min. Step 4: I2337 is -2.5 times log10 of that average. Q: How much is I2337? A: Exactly -0.05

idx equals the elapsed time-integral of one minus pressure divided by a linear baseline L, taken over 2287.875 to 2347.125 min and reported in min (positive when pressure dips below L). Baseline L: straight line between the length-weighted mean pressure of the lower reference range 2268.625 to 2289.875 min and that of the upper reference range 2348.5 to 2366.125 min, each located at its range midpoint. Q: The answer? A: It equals -1.9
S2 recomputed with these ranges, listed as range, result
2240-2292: 350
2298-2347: 369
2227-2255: 293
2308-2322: 376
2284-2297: 366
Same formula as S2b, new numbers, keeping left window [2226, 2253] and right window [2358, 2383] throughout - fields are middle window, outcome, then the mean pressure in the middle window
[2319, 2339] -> -1.66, 358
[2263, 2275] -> -2.27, 358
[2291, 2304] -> -2.60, 378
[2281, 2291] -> -1.52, 356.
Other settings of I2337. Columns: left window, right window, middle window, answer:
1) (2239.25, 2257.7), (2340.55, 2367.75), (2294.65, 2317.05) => -0.08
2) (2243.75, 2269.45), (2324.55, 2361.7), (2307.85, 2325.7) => -0.04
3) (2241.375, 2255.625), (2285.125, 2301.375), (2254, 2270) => 0.00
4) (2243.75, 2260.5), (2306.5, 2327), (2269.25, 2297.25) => -0.01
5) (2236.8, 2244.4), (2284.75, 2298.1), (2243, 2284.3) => -0.09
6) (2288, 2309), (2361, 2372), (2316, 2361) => -0.01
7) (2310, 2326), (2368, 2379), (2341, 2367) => -0.01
